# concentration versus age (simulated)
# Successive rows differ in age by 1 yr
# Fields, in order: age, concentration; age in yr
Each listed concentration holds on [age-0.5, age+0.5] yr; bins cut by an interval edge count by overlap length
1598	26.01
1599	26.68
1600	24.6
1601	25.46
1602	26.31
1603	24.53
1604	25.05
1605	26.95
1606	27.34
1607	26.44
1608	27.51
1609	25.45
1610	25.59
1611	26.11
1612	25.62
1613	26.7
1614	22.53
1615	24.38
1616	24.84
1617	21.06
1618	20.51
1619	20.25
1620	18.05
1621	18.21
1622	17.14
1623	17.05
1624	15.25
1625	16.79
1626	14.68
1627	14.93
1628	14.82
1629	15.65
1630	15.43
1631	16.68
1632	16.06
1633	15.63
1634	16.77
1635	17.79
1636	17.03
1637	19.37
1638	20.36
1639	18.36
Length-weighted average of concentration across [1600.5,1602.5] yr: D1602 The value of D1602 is 25.9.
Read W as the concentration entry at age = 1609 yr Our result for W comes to 25.45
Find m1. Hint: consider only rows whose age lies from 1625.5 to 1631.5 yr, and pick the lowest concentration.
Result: 14.68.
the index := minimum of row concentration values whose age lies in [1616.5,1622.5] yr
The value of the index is 17.14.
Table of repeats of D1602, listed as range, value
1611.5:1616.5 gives 24.8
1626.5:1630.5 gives 15.2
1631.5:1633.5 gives 15.8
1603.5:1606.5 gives 26.4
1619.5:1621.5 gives 18.1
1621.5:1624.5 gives 16.5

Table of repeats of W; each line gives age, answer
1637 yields 19.37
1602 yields 26.31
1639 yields 18.36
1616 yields 24.84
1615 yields 24.38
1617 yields 21.06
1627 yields 14.93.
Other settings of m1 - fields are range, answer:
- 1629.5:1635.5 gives 15.43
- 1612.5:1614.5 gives 22.53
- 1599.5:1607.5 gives 24.53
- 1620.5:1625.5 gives 15.25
